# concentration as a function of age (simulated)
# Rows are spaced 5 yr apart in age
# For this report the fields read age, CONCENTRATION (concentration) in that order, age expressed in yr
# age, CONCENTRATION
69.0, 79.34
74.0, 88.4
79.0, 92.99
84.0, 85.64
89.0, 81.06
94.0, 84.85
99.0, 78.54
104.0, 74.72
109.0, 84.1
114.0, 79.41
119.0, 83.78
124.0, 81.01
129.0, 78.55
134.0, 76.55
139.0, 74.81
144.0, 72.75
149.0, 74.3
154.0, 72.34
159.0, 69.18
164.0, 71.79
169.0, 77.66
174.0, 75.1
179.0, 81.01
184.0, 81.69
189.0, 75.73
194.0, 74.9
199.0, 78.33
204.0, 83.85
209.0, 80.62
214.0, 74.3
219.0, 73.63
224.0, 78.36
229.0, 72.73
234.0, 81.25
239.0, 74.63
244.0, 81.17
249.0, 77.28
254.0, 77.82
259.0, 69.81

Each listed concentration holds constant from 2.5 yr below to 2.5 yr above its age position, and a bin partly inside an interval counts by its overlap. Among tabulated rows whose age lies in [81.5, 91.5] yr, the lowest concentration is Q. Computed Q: 81.06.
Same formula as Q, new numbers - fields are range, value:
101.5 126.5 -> 74.72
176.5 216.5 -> 74.3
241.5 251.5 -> 77.28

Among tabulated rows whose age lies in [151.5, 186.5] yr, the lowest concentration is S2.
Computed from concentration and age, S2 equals 69.18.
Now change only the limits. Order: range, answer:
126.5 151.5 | 72.75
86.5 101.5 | 78.54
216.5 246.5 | 72.73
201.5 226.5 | 73.63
